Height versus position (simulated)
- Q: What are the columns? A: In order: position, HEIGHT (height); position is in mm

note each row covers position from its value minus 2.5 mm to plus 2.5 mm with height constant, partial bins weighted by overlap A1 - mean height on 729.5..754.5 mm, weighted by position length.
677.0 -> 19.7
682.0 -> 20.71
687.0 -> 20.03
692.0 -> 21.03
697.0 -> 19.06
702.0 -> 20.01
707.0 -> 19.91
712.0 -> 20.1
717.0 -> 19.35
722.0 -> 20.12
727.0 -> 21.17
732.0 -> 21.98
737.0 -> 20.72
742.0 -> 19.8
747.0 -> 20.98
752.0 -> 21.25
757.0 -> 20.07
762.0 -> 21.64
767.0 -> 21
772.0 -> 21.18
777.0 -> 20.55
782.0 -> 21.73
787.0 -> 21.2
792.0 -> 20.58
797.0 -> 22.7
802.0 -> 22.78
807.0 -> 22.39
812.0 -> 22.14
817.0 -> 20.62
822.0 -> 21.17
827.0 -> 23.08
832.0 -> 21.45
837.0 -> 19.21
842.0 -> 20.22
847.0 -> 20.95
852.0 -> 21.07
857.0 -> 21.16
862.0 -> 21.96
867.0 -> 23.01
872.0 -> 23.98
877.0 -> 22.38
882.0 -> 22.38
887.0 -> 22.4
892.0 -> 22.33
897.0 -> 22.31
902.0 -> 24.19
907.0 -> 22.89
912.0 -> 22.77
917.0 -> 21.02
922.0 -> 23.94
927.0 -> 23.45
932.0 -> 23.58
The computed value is 20.9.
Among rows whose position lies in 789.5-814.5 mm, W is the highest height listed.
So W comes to 22.78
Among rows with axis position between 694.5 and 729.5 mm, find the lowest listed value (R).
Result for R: 19.06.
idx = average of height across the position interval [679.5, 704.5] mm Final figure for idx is 20.2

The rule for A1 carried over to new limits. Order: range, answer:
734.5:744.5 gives 20.3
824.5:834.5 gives 22.3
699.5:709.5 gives 20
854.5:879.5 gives 22.5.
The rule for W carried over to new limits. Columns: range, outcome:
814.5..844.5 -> 23.08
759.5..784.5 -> 21.73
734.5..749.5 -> 20.98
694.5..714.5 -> 20.1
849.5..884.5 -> 23.98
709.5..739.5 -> 21.98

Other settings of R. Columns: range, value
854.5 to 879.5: 21.16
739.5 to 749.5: 19.8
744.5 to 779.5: 20.07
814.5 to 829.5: 20.62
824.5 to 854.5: 19.21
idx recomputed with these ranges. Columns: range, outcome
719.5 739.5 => 21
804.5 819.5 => 21.7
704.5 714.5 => 20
